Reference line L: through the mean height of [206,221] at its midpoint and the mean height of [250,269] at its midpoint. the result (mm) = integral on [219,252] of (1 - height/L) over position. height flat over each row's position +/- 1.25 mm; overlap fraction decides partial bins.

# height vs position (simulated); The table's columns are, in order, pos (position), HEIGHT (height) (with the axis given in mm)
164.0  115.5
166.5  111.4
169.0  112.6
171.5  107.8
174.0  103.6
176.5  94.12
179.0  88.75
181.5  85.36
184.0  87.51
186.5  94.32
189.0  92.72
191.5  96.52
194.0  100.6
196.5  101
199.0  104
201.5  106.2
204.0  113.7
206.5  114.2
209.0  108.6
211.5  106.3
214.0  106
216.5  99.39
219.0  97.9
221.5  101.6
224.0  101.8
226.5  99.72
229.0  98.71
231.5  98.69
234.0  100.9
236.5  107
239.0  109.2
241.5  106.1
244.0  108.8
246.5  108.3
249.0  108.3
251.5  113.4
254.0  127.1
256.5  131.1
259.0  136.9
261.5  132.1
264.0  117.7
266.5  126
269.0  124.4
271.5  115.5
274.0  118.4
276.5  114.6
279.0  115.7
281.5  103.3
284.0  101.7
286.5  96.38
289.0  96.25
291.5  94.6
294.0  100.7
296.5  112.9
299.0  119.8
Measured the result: 3.0 mm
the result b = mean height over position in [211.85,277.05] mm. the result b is 112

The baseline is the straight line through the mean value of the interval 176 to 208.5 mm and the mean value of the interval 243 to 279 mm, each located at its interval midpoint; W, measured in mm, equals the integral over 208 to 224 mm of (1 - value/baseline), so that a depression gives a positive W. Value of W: 0.4 mm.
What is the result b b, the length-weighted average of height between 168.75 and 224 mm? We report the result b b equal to 101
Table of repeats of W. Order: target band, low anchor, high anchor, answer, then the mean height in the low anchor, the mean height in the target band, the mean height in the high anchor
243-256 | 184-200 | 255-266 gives 1.03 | 97.3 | 114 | 129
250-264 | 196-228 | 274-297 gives -2.98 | 105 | 127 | 105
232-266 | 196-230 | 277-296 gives -4.11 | 104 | 116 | 102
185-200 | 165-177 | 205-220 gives 1.17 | 107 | 97.9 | 106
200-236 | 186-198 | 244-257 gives 0.52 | 97.3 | 104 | 116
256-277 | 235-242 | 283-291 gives -4.61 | 107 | 124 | 97.7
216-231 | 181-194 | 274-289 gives -0.30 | 92.5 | 99.8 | 107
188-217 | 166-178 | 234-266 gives 1.43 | 105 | 104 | 117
